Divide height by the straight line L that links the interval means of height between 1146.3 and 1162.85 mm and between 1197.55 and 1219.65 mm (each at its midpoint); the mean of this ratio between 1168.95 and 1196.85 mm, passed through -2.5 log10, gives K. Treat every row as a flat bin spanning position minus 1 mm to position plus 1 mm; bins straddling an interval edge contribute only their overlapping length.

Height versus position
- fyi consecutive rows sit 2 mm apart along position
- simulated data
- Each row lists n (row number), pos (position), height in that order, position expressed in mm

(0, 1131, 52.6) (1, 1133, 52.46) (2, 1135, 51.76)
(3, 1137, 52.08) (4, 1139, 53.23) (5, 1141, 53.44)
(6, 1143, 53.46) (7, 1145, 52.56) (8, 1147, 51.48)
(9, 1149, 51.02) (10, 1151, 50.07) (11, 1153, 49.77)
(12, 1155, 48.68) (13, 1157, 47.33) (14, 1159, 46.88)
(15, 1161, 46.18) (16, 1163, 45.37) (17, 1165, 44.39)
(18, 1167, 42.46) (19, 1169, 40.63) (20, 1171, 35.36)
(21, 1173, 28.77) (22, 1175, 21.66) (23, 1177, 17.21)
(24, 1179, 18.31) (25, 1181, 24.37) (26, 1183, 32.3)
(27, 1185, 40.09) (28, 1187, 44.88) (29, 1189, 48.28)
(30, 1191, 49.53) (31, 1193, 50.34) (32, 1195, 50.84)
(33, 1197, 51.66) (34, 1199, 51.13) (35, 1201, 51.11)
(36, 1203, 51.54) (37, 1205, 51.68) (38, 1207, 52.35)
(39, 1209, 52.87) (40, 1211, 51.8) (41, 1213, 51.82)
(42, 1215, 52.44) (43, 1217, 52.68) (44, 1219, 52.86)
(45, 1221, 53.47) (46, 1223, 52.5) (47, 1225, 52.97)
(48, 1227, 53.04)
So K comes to 0.36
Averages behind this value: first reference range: 48.7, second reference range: 52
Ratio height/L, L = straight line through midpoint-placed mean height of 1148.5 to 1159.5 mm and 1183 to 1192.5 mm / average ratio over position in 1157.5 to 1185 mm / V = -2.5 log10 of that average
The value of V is 0.33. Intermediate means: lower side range 49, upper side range 44.5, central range 34.6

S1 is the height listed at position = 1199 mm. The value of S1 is 51.13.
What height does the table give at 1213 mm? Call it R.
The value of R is 51.82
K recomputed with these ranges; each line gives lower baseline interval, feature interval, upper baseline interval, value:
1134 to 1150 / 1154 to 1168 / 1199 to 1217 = 0.14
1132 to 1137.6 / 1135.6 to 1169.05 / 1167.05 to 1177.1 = -0.17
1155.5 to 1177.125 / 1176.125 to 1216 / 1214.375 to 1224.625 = 0.06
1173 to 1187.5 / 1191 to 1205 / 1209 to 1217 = -0.24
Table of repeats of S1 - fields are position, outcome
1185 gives 40.09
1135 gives 51.76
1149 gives 51.02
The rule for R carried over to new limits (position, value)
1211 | 51.8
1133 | 52.46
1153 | 49.77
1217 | 52.68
